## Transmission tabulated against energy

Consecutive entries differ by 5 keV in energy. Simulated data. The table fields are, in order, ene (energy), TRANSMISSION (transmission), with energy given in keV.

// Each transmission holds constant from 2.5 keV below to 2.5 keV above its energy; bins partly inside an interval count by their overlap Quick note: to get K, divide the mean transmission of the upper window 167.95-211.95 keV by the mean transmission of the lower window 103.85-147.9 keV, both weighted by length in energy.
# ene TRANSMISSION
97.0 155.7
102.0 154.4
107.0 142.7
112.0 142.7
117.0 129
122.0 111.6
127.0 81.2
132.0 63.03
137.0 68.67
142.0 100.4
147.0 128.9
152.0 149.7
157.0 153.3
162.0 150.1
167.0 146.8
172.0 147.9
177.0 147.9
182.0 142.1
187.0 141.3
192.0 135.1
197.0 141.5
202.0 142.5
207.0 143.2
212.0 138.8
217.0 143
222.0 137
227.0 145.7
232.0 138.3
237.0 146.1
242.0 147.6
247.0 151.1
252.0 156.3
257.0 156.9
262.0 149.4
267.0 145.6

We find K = 1.33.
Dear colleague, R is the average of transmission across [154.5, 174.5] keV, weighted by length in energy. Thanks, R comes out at 150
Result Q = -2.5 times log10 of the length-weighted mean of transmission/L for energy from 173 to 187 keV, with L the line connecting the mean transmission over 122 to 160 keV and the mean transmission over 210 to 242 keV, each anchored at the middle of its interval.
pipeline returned -0.174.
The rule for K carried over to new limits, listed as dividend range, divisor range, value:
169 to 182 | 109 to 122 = 1.12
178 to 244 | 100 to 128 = 1.10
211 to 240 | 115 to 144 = 1.55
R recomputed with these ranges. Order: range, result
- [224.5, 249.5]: 146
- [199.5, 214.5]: 142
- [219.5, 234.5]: 140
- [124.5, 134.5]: 72.1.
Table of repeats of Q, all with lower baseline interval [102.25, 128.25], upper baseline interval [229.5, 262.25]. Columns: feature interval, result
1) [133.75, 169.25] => 0.05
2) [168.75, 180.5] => -0.08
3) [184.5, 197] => 0.01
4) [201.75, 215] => 0.01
